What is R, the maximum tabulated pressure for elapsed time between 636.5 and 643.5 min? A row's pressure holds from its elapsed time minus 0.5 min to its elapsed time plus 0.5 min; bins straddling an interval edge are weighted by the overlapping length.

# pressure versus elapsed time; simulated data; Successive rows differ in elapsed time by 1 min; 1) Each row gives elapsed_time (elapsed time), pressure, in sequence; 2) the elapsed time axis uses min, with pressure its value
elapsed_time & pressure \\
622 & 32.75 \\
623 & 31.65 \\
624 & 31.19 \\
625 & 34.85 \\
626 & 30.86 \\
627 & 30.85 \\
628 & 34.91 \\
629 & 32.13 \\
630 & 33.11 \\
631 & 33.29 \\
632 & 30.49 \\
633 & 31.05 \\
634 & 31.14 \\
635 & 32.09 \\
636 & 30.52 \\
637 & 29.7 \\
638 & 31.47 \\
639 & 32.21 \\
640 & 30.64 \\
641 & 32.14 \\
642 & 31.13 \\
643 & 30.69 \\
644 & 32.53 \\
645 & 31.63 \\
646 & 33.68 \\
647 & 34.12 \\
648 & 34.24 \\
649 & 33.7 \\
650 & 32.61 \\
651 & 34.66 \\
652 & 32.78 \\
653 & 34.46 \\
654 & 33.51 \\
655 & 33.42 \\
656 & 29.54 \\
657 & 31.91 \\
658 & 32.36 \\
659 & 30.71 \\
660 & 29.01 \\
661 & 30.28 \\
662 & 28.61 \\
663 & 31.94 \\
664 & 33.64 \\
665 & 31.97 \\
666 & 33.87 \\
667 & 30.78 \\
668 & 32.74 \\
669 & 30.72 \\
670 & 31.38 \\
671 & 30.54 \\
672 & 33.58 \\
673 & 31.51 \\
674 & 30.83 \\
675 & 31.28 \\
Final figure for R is 32.21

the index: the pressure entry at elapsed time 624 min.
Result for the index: 31.19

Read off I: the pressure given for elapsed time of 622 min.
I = 32.75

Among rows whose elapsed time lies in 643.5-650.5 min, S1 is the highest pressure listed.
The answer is 34.24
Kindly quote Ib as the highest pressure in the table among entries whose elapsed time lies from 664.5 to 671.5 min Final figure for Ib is 33.87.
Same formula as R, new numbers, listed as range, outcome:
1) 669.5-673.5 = 33.58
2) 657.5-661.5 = 32.36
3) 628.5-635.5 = 33.29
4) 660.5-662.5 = 30.28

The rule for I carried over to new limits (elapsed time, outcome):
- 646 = 33.68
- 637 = 29.7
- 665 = 31.97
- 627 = 30.85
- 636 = 30.52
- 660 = 29.01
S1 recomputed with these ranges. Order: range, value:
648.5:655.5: 34.66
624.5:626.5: 34.85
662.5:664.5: 33.64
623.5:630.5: 34.91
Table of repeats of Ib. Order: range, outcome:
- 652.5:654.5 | 34.46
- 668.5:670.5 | 31.38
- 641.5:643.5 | 31.13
